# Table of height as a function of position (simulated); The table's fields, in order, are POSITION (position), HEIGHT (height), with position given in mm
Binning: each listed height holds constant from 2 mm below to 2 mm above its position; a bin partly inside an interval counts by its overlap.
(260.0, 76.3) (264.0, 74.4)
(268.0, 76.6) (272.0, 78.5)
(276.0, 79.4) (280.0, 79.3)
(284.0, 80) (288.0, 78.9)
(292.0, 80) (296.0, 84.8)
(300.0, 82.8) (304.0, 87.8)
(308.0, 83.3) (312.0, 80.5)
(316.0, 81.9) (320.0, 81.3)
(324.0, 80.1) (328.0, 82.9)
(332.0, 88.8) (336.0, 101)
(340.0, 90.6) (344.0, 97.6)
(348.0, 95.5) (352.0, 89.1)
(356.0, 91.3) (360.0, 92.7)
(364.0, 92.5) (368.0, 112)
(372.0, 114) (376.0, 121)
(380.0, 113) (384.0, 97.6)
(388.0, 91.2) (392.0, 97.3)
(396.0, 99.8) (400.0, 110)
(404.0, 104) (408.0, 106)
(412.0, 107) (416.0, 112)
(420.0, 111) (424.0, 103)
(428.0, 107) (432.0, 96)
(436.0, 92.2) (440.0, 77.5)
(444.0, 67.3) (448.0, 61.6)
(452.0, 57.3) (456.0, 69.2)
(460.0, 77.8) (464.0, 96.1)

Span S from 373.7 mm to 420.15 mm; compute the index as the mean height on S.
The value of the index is 106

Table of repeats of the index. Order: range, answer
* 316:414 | 97.8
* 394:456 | 93.3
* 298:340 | 85.3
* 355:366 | 92.2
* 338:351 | 94.1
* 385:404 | 99.9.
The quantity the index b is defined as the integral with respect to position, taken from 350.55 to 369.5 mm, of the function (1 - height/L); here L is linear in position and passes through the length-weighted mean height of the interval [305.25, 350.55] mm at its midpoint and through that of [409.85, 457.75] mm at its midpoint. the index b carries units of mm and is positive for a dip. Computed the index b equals -1.59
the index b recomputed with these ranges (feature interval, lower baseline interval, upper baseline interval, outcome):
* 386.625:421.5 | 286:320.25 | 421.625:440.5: -3.9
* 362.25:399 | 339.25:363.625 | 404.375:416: -1.7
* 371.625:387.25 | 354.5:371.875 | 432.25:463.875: -2.5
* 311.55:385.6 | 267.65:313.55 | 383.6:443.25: -4.0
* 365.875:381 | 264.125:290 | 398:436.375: -2.8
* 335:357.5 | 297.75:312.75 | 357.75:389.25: 0.5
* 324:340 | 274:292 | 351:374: 0.4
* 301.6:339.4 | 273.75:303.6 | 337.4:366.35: 0.8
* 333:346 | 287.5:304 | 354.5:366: -1.0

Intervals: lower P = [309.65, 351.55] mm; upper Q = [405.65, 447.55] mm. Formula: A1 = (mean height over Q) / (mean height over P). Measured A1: 1.10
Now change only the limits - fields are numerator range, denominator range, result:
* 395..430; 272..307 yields 1.31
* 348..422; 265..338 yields 1.25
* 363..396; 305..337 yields 1.24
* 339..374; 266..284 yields 1.24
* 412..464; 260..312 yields 1.09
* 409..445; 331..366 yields 1.05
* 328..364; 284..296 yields 1.15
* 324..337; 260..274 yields 1.16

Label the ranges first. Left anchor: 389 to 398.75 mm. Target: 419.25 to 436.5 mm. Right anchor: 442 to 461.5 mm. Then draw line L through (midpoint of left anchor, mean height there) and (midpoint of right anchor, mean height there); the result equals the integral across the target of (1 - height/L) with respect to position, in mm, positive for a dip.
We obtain -4.8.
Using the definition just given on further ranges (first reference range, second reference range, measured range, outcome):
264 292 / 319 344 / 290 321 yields 0.3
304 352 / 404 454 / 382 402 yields -1.9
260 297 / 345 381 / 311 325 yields 1.3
